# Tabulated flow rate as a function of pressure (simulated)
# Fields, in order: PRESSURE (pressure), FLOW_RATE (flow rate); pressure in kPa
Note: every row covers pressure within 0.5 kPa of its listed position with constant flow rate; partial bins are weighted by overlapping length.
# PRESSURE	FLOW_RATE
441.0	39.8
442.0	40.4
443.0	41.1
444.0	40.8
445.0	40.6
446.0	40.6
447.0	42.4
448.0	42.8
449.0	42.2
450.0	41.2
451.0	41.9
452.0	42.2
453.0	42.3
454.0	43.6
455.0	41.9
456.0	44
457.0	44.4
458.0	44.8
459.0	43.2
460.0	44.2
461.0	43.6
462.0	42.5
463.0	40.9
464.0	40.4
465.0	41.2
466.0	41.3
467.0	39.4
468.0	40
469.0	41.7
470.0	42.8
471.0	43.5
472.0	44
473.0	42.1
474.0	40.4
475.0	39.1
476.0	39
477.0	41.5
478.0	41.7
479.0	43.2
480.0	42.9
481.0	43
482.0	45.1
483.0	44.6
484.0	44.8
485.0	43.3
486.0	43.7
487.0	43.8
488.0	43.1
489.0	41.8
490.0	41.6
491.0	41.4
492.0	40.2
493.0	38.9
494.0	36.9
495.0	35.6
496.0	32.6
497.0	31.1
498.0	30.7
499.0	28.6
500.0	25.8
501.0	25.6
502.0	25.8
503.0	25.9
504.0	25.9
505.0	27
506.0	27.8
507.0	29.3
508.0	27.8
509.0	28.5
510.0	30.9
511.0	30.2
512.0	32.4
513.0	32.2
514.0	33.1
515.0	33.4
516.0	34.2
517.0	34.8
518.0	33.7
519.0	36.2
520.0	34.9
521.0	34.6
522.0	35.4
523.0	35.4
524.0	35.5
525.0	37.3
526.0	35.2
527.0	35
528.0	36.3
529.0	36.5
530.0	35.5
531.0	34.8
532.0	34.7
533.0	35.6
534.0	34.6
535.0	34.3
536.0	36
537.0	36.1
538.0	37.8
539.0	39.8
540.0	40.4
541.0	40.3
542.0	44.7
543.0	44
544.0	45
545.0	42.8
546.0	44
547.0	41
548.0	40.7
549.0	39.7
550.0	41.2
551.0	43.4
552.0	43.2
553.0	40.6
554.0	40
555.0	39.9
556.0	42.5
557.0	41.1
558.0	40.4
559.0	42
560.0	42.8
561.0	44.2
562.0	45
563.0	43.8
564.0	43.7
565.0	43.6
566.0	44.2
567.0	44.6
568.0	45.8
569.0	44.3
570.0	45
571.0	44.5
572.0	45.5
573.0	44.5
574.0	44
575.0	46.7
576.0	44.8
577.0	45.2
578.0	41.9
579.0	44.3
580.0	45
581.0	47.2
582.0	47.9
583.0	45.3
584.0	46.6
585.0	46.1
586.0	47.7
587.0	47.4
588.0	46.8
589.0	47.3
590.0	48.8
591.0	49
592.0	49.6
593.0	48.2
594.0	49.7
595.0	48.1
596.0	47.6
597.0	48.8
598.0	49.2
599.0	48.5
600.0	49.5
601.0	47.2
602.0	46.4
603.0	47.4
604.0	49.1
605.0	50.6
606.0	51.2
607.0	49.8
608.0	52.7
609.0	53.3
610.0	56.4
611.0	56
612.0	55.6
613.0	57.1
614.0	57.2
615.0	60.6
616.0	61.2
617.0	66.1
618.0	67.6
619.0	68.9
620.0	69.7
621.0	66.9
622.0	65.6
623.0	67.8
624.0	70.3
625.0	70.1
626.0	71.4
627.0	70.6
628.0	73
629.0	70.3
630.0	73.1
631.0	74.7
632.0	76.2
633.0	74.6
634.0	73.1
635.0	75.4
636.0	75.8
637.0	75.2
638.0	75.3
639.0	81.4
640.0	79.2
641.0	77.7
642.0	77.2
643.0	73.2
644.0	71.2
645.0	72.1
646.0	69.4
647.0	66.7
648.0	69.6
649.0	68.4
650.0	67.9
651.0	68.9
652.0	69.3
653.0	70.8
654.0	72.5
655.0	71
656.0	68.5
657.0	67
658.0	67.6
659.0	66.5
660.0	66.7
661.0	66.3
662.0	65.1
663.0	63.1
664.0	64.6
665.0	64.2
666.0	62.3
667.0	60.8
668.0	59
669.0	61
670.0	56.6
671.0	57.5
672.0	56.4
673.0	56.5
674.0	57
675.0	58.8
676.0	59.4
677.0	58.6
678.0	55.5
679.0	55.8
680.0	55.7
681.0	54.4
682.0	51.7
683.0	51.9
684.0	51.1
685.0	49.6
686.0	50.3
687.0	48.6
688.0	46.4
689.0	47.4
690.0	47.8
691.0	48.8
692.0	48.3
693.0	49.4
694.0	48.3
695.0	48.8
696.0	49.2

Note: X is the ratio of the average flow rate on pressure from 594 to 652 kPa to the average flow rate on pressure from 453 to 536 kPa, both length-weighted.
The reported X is 1.7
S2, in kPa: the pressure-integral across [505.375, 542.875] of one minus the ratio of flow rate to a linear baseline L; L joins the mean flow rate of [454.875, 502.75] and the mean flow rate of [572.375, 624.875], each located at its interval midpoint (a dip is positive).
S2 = 8.3 kPa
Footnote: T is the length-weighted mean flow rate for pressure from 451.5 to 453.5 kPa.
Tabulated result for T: 42.2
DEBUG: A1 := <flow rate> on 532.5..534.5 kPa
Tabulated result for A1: 35.1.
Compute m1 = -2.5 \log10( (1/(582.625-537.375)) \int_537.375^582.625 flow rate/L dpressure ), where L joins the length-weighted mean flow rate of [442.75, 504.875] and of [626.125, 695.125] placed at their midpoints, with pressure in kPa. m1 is 0.18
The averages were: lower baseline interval 39.8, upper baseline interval 63.7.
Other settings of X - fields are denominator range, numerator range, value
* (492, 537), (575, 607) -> 1.45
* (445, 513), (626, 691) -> 1.68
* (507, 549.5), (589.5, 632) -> 1.61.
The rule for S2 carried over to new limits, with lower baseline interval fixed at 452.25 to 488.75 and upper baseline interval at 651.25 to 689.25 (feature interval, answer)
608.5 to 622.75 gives -1.71 kPa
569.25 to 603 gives 3.68 kPa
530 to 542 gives 2.78 kPa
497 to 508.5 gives 4.53 kPa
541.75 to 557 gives 2.23 kPa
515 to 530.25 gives 3.80 kPa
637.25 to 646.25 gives -2.84 kPa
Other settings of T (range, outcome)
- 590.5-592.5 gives 49.3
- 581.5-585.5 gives 46.5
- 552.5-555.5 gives 40.2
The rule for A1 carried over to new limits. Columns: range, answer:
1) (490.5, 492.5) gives 40.8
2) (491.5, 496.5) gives 36.8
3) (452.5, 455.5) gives 42.6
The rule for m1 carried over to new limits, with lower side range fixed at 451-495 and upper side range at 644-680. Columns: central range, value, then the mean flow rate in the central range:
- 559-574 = 0.19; 44.3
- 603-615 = 0.08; 53.6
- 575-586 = 0.20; 45.6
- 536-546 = 0.21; 41.1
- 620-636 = -0.19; 71.6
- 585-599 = 0.16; 48.2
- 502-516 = 0.49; 29.6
